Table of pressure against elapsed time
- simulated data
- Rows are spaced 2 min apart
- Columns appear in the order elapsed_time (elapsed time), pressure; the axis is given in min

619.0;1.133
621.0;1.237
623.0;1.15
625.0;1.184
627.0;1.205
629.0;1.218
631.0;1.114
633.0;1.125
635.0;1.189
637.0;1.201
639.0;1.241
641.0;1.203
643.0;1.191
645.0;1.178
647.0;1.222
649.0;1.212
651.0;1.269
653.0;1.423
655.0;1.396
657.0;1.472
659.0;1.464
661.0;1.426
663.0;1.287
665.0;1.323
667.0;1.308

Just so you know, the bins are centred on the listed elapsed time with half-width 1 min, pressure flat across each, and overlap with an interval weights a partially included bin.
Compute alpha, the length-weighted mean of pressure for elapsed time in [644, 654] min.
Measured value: 1.26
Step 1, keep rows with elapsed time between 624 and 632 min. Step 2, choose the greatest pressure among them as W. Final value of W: 1.218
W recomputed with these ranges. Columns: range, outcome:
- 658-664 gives 1.464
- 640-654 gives 1.423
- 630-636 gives 1.189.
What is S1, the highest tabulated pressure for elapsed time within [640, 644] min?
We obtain 1.203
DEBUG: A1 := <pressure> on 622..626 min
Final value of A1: 1.17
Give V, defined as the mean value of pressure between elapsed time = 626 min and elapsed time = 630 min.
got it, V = 1.21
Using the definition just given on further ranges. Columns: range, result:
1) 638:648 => 1.21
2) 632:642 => 1.19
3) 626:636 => 1.17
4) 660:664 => 1.36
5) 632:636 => 1.16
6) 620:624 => 1.19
